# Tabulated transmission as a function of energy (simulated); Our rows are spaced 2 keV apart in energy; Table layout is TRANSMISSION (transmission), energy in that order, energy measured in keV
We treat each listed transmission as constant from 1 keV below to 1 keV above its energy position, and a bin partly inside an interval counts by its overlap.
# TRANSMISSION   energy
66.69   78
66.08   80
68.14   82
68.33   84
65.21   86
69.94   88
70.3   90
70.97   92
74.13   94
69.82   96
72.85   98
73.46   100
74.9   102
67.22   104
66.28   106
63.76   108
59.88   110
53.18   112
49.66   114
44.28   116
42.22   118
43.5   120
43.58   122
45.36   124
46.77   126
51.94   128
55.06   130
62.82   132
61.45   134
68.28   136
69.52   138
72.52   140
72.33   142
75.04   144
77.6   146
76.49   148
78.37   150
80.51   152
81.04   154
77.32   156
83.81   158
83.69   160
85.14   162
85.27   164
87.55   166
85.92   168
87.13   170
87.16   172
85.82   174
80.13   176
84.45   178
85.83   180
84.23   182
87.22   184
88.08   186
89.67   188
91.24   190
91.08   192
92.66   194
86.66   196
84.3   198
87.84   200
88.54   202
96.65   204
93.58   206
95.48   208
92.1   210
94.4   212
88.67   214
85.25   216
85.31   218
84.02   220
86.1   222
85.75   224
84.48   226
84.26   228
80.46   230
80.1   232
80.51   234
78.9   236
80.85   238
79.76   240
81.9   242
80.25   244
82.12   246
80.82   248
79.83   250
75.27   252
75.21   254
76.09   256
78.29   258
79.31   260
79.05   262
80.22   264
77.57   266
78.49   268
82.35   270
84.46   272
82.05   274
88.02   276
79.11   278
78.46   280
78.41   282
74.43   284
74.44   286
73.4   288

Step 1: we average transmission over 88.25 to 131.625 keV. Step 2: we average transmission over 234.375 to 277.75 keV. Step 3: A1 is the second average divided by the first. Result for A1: 1.4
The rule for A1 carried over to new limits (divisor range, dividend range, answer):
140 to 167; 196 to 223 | 1.12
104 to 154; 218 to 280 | 1.32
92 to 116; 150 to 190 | 1.30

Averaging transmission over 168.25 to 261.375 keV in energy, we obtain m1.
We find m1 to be 84.9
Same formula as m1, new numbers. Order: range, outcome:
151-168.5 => 83.3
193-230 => 88.4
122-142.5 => 59.5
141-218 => 85.7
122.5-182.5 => 74.9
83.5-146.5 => 62.4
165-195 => 87.2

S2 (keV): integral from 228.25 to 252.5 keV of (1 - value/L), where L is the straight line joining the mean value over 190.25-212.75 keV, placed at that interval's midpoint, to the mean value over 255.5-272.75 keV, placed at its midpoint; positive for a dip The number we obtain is 1.1 keV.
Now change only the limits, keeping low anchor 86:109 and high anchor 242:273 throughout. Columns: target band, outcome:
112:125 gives 4.7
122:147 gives 3.4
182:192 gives -1.8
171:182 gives -1.5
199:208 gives -1.9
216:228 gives -1.2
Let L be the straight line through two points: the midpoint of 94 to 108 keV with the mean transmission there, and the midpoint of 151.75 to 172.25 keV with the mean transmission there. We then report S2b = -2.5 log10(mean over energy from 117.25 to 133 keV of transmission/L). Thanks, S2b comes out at 0.476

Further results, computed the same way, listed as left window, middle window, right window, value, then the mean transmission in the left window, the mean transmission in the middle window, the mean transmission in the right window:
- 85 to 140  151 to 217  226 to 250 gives -0.20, 60.8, 87.2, 81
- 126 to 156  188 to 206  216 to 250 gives -0.17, 69.7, 90.1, 82.2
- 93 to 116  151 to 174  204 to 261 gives -0.15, 65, 84.1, 83.4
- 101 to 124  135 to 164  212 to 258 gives -0.22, 54.9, 77.5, 81.8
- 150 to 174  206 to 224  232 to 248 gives -0.09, 83.9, 89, 80.6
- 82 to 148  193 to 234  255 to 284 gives -0.19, 62.9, 87.7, 79.9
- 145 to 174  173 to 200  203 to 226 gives -0.01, 82.8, 87.1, 89.5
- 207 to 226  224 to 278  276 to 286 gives 0.03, 88.3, 80.5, 78.3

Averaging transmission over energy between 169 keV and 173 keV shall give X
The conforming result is 87.1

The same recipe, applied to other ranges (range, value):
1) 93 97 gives 72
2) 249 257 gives 76.6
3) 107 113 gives 58.9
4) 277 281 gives 78.8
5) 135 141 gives 70.1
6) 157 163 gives 84.2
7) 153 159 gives 80.7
